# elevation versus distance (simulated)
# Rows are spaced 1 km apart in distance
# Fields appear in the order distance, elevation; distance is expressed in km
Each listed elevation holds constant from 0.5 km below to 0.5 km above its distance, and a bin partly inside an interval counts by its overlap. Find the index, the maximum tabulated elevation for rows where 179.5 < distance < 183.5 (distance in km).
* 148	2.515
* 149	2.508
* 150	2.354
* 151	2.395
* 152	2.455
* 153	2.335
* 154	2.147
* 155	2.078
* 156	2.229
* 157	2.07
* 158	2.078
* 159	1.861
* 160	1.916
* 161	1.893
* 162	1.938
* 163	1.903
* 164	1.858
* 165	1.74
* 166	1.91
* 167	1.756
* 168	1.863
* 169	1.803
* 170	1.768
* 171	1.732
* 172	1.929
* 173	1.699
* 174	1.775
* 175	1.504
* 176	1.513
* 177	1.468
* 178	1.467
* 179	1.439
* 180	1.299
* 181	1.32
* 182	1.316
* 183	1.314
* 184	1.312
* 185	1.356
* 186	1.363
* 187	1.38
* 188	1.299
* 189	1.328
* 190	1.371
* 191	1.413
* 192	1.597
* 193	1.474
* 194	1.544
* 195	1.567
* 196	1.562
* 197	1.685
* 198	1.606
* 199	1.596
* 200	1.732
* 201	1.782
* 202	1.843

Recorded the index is 1.32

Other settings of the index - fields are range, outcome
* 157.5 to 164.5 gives 2.078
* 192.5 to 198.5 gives 1.685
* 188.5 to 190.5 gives 1.371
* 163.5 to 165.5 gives 1.858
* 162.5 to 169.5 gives 1.91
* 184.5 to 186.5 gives 1.363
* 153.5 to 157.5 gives 2.229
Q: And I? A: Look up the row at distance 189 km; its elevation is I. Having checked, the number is 1.328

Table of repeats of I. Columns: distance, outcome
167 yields 1.756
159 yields 1.861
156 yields 2.229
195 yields 1.567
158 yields 2.078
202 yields 1.843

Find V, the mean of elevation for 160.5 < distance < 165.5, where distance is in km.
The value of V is 1.87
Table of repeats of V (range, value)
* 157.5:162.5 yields 1.94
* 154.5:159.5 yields 2.06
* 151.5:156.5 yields 2.25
